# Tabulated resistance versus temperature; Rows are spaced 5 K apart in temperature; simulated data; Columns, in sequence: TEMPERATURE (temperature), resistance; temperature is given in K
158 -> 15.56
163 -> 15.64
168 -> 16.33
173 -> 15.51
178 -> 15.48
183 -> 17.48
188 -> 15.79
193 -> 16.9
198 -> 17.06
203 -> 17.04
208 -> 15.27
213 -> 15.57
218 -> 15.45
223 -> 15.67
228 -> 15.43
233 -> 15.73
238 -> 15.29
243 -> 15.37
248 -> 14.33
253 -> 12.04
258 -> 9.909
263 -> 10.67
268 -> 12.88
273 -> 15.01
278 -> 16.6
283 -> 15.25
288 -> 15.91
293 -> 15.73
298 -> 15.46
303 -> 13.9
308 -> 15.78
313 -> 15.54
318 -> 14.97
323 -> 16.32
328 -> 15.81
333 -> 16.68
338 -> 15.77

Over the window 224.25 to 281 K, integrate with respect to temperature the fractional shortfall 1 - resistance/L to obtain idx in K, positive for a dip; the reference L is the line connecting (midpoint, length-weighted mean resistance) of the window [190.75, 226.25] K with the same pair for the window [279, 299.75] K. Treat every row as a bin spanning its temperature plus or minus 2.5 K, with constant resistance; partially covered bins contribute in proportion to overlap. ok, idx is 6.76 K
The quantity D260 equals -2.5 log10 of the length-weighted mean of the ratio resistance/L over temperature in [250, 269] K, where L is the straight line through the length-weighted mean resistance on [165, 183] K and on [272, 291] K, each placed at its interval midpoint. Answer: 0.36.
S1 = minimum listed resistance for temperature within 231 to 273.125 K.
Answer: 9.909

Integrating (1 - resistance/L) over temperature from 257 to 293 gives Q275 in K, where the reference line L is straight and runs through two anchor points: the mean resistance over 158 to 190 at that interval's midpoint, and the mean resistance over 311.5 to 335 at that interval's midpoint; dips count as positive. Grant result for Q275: 4.2 K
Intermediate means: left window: 16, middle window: 14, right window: 15.9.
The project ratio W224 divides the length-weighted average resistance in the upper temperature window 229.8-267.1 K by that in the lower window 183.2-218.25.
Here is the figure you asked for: 0.82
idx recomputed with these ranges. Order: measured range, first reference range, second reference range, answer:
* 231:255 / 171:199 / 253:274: -2.7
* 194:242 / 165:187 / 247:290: -2.8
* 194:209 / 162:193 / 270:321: -0.6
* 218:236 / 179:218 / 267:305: 0.4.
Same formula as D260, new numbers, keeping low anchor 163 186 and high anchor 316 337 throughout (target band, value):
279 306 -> 0.05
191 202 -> -0.06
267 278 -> 0.09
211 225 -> 0.04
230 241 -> 0.04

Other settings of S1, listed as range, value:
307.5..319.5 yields 14.97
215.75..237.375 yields 15.43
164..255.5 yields 12.04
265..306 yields 12.88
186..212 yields 15.27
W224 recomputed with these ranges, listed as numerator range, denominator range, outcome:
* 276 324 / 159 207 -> 0.95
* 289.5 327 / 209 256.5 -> 1.04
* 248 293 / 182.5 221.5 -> 0.84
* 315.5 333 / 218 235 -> 1.02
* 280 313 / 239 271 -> 1.21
